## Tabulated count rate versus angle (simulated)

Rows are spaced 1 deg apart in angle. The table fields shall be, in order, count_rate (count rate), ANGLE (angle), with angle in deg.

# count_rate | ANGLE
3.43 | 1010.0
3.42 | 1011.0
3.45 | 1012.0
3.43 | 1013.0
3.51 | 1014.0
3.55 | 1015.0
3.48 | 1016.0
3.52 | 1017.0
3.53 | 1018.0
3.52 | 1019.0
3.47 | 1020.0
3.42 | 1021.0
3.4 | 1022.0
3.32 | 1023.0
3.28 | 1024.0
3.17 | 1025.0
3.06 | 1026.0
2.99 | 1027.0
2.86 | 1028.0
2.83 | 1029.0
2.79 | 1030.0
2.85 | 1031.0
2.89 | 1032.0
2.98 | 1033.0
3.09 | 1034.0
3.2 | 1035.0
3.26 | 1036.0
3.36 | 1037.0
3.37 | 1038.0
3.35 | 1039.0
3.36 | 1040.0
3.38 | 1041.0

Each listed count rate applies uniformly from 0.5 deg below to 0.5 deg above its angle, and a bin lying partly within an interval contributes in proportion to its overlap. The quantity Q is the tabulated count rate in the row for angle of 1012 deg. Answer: 3.45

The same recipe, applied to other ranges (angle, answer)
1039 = 3.35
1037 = 3.36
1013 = 3.43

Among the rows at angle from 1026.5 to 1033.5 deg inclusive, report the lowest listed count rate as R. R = 2.79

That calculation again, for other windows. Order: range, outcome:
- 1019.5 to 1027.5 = 2.99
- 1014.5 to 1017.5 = 3.48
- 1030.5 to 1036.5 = 2.85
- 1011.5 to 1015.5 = 3.43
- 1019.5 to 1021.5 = 3.42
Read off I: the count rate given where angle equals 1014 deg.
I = 3.51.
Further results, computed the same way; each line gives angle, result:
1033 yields 2.98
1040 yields 3.36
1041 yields 3.38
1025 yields 3.17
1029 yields 2.83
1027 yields 2.99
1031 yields 2.85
